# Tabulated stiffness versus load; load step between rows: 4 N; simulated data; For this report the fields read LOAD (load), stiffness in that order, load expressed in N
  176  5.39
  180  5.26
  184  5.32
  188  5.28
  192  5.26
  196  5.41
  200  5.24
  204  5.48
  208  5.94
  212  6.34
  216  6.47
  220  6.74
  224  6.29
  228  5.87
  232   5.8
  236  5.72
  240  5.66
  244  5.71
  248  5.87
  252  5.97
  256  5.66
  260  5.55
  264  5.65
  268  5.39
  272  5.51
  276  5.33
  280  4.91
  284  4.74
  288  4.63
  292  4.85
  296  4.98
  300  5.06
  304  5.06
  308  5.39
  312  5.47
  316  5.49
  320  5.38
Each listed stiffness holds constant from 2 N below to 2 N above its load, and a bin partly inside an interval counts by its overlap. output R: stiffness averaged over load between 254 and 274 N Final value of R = 5.55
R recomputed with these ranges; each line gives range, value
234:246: 5.7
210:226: 6.46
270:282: 5.25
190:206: 5.35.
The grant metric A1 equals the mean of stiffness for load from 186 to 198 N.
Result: 5.32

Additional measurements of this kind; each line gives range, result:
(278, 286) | 4.83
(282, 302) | 4.85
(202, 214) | 5.92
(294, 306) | 5.03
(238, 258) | 5.77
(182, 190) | 5.3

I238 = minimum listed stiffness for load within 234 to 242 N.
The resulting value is 5.66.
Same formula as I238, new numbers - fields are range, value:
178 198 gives 5.26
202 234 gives 5.48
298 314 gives 5.06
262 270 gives 5.39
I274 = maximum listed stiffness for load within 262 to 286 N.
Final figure 5.65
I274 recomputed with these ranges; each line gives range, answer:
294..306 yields 5.06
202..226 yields 6.74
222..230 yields 6.29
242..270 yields 5.97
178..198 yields 5.41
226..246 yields 5.87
